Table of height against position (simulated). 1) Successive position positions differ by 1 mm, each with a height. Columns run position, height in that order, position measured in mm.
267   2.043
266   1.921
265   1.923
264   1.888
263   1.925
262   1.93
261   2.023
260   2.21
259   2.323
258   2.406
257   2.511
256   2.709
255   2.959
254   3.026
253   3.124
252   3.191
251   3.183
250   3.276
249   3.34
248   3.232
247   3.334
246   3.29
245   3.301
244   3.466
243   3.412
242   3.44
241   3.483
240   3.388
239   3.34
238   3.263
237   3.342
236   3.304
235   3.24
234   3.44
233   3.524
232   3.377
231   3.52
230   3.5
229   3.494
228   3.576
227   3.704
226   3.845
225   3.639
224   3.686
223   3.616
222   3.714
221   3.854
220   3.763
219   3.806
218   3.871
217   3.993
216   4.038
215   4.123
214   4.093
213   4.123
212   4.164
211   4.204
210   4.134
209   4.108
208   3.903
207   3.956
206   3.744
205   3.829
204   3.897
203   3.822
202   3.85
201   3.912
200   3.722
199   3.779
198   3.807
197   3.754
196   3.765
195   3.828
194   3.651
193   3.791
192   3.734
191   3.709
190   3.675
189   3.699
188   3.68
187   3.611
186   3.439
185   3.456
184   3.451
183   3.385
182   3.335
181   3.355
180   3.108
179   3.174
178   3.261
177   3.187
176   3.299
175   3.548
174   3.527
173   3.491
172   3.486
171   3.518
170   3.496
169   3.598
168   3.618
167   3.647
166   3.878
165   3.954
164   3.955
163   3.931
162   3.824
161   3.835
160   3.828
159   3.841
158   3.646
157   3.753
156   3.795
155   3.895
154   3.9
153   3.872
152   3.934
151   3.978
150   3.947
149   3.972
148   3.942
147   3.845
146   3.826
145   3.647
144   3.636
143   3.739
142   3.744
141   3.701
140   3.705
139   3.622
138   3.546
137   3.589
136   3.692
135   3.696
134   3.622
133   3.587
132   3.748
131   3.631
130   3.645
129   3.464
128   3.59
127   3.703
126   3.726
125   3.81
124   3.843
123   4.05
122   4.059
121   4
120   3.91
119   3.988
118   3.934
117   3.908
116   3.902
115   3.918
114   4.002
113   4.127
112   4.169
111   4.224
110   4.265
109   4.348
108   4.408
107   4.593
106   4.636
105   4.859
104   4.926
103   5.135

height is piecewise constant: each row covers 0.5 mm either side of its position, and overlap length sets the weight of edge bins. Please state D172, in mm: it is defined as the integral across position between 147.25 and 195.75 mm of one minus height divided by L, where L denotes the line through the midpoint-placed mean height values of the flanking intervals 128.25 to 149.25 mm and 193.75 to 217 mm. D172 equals 1.9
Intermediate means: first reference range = 3.69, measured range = 3.66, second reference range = 3.93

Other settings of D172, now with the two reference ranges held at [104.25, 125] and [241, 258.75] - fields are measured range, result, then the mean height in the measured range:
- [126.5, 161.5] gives 1.6 mm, 3.75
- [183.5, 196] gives -0.2 mm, 3.65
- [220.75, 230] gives -1.0 mm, 3.67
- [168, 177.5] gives 0.6 mm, 3.47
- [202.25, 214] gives -1.9 mm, 3.99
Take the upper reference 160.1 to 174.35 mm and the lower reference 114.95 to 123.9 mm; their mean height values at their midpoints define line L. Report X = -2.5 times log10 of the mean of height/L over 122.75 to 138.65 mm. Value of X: 0.06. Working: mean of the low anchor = 3.96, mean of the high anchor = 3.7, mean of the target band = 3.68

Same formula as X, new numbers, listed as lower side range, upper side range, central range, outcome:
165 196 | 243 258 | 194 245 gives -0.13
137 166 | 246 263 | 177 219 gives -0.13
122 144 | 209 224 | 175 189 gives 0.14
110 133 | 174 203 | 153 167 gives -0.04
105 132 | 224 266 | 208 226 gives -0.20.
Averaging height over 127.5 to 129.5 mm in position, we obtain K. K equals 3.53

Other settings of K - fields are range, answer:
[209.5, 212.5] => 4.17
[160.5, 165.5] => 3.9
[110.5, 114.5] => 4.13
